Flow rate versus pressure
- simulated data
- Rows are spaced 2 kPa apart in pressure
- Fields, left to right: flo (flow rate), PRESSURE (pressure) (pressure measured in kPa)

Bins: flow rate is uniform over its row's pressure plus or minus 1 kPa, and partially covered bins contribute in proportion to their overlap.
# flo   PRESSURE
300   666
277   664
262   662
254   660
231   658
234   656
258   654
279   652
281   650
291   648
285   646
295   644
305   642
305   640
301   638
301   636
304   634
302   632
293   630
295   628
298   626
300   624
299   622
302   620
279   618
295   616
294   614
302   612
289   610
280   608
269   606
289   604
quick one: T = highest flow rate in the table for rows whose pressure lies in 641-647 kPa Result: 305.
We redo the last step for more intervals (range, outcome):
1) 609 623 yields 302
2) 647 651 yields 291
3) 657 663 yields 262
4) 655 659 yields 234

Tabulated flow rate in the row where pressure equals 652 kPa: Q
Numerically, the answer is 279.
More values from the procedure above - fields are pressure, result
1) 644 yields 295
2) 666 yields 300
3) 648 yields 291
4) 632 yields 302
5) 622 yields 299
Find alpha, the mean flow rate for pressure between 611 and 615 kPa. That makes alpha 298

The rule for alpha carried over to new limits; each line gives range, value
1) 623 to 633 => 298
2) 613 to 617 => 294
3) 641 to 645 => 300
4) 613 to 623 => 294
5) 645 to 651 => 286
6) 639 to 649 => 296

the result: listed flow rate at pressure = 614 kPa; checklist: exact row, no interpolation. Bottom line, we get 294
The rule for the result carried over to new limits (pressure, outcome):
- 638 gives 301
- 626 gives 298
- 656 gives 234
